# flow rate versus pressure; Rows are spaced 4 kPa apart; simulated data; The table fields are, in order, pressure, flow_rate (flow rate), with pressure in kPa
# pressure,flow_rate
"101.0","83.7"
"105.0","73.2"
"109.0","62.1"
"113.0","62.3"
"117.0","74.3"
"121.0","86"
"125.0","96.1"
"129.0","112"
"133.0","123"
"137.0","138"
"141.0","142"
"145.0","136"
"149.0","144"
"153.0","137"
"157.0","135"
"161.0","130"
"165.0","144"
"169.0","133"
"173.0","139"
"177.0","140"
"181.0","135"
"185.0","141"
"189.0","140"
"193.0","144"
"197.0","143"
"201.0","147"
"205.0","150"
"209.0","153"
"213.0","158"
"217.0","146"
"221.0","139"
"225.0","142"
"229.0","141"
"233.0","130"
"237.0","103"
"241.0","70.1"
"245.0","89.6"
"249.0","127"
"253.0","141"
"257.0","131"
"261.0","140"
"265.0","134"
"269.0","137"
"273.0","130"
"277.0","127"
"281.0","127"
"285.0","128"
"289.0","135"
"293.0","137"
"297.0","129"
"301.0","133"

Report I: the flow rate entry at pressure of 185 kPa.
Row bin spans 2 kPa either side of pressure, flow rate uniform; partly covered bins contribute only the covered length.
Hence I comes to 141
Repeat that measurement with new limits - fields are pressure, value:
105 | 73.2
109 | 62.1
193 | 144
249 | 127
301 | 133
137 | 138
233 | 130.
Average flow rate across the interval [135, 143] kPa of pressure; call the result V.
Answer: 140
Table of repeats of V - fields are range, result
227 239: 125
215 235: 140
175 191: 139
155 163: 132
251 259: 136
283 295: 133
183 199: 142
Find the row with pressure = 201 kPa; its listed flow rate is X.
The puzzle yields 147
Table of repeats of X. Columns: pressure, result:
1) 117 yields 74.3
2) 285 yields 128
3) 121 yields 86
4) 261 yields 140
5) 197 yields 143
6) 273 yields 130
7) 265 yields 134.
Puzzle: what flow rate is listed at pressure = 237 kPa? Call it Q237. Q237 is 103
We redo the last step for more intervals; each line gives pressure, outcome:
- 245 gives 89.6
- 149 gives 144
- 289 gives 135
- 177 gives 140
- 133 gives 123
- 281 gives 127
